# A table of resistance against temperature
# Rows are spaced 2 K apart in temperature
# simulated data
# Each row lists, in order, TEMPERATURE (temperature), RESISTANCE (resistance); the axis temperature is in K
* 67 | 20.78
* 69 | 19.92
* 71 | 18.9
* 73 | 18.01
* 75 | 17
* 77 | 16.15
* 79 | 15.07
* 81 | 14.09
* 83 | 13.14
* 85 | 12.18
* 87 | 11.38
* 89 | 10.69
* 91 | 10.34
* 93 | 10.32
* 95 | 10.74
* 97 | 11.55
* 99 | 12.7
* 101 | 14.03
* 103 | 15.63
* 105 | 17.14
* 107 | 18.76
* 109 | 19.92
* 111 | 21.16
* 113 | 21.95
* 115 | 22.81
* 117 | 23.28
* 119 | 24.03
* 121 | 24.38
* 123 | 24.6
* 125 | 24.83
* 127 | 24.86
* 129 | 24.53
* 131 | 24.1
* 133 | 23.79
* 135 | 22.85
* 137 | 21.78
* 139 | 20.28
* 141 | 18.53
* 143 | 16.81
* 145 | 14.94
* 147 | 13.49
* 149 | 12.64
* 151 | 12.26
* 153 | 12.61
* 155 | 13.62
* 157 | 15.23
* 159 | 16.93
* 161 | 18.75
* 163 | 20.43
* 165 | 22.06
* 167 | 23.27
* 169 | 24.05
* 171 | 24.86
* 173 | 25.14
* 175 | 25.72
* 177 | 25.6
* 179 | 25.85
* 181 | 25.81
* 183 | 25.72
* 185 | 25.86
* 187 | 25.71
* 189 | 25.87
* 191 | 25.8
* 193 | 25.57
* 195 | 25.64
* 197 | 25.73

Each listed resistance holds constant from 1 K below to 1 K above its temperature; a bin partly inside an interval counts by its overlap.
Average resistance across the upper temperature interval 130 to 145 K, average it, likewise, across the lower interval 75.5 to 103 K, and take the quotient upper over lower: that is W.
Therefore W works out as 1.6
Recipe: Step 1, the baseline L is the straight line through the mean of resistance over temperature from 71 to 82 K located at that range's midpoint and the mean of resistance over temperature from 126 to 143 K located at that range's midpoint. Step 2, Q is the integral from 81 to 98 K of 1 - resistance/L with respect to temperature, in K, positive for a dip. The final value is 5.9 K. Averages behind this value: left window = 16.3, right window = 22.2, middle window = 11.5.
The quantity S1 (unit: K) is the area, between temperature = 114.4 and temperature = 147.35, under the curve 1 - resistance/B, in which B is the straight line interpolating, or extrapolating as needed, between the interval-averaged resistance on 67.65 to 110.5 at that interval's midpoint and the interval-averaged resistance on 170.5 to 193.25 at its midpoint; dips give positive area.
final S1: -4.1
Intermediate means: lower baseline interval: 14.8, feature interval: 21.9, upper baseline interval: 25.6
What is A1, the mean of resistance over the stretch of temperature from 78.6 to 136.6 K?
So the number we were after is 18.2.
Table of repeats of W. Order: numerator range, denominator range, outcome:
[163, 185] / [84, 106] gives 1.98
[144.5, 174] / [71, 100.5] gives 1.36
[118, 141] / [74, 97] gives 1.83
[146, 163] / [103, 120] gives 0.71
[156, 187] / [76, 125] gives 1.39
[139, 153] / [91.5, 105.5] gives 1.16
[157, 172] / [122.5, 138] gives 0.88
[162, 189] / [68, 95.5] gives 1.74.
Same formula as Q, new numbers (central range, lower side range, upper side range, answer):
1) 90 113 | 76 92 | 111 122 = 4.5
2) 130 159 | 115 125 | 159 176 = 7.5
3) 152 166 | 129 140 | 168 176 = 4.1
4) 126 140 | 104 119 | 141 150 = -4.9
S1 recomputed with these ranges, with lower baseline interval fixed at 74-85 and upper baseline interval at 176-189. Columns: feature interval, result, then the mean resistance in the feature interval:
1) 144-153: 3.6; 13.3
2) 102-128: -4.4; 21.8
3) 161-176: 0.6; 23.3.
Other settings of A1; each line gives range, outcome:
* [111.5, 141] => 23.2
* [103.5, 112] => 19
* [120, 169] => 19.6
